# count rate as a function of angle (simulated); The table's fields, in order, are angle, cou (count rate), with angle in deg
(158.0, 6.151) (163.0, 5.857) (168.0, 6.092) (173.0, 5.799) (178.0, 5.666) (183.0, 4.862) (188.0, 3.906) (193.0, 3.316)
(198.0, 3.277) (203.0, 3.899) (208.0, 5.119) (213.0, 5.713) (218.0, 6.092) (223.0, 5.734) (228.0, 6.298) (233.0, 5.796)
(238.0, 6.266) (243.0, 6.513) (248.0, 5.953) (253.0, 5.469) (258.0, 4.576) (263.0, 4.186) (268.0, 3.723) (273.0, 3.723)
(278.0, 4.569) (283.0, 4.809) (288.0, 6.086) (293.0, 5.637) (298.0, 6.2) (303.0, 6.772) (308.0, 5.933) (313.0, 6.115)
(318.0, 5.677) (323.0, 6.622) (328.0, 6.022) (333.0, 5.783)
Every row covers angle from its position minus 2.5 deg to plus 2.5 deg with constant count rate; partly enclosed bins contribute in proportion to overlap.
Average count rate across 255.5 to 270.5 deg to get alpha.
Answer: 4.16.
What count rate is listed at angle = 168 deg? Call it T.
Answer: 6.092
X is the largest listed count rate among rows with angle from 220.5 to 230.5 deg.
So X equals 6.298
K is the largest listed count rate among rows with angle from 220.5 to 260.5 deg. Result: 6.513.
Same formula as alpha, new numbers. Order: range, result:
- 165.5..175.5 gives 5.95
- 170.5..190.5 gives 5.06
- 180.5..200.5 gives 3.84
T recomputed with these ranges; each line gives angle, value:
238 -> 6.266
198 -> 3.277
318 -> 5.677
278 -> 4.569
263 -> 4.186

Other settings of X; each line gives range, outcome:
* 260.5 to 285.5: 4.809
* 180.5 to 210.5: 5.119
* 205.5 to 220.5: 6.092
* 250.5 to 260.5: 5.469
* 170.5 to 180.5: 5.799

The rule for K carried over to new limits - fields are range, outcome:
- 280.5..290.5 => 6.086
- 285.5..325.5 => 6.772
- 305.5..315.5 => 6.115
